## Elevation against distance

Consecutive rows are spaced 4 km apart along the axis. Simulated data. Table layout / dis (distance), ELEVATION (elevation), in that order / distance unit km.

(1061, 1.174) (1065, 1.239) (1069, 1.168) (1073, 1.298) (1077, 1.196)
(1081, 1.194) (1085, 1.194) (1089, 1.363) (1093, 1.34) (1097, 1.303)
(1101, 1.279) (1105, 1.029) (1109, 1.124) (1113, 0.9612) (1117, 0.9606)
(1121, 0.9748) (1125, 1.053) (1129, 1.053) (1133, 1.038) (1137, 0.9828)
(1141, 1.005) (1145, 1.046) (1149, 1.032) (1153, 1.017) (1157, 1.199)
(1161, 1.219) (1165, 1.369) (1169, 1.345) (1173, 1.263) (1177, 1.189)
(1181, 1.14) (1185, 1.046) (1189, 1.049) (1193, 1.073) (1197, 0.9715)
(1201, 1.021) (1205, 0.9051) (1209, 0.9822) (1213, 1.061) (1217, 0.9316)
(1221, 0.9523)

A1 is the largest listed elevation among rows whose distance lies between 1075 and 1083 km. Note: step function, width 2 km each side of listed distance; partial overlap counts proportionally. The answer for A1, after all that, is 1.196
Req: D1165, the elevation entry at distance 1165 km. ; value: 1.369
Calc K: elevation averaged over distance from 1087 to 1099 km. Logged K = 1.34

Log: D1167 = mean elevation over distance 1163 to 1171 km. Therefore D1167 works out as 1.36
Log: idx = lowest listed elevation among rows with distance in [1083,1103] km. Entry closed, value 1.194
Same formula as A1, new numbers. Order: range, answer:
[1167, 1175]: 1.345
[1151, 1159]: 1.199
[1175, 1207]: 1.189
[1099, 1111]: 1.279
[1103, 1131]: 1.124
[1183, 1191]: 1.049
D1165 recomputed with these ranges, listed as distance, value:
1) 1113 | 0.9612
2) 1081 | 1.194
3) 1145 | 1.046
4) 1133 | 1.038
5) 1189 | 1.049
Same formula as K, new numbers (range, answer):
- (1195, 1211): 0.97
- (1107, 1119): 1.02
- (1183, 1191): 1.05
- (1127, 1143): 1.02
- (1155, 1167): 1.26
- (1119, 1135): 1.03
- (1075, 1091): 1.24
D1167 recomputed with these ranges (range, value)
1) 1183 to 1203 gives 1.03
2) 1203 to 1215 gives 0.983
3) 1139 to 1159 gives 1.06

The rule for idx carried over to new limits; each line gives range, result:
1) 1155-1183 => 1.14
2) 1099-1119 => 0.9606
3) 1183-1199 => 0.9715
